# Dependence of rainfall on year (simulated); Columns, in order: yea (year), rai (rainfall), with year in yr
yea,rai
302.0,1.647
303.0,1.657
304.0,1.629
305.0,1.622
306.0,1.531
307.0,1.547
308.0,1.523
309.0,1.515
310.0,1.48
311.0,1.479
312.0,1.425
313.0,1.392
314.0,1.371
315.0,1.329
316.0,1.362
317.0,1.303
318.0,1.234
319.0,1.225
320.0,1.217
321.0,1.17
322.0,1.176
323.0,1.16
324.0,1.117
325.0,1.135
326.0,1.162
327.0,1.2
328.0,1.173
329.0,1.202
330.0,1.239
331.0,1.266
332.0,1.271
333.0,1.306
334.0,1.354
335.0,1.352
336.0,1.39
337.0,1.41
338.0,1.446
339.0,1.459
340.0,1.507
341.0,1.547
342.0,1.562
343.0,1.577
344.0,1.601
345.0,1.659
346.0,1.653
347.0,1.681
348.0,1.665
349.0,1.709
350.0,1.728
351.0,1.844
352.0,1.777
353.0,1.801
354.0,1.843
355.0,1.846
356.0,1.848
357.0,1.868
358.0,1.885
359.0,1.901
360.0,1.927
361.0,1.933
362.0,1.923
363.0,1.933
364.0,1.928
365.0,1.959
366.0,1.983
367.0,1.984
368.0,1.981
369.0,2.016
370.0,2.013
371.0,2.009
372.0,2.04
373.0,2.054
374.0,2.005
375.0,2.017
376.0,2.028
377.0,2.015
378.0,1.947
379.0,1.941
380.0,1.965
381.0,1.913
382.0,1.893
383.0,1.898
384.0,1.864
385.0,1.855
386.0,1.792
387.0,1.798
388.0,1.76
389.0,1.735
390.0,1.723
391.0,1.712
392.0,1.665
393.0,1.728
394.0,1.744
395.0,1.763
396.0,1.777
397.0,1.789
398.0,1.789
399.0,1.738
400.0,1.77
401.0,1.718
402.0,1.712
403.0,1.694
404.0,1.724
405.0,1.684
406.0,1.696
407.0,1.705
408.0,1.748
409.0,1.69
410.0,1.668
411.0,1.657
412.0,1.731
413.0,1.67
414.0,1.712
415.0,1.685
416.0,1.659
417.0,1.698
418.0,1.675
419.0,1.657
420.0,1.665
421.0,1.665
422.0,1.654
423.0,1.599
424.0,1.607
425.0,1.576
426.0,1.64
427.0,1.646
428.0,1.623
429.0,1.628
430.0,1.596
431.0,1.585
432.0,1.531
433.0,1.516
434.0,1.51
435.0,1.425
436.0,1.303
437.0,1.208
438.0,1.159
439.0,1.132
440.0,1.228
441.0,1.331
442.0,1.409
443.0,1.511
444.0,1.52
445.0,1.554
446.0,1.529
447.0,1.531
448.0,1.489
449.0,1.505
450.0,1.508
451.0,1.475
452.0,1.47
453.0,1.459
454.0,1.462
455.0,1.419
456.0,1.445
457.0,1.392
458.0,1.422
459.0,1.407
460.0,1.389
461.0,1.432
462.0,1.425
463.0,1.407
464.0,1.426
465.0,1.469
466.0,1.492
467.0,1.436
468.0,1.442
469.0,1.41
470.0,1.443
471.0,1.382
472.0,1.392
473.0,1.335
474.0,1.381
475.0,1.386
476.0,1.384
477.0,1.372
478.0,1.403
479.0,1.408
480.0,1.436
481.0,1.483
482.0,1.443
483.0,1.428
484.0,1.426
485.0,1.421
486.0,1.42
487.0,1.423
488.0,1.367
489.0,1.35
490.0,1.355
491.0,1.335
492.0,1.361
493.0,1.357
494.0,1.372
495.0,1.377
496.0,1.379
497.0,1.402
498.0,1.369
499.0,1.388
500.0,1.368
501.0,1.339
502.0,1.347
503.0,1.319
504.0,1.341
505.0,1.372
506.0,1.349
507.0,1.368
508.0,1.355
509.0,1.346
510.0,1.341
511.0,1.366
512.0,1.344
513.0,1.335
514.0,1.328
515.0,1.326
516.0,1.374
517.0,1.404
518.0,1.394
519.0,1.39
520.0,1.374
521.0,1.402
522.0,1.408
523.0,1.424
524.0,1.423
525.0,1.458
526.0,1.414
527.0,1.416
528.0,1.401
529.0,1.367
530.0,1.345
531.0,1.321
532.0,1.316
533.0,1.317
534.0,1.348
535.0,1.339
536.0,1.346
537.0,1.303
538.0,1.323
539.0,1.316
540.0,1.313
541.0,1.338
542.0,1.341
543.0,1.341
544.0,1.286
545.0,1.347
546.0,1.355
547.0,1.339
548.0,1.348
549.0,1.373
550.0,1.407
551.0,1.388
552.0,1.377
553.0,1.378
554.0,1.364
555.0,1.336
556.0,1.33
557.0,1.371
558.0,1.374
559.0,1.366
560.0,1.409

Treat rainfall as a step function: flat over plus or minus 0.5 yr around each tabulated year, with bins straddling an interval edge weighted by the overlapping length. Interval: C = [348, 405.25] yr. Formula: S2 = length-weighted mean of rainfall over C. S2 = 1.86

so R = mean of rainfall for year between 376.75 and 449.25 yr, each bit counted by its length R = 1.65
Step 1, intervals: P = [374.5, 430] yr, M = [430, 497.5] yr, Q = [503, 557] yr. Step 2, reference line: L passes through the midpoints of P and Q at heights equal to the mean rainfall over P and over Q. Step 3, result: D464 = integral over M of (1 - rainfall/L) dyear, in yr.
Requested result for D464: 6.16 yr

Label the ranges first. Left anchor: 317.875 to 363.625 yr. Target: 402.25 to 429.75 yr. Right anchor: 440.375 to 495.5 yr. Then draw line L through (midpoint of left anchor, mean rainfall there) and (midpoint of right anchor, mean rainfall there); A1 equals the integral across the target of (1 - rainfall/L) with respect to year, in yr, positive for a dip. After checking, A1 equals -3.8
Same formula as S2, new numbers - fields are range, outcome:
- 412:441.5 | 1.54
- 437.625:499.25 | 1.41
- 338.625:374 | 1.82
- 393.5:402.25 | 1.76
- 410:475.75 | 1.5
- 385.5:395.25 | 1.74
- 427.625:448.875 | 1.44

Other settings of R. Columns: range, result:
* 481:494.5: 1.39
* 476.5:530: 1.38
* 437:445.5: 1.35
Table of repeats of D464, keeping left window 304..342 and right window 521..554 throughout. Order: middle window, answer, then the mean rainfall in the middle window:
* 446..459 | -1.1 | 1.47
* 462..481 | -0.8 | 1.41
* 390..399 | -2.6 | 1.74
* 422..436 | -2.2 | 1.57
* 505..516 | 0.1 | 1.35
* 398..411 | -3.5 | 1.71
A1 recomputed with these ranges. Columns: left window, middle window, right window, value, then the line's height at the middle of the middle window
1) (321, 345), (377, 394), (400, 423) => -2.79 yr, 1.57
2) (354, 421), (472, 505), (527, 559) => 2.86 yr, 1.52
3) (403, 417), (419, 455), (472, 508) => 2.16 yr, 1.59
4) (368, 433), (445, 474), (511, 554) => 2.59 yr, 1.58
